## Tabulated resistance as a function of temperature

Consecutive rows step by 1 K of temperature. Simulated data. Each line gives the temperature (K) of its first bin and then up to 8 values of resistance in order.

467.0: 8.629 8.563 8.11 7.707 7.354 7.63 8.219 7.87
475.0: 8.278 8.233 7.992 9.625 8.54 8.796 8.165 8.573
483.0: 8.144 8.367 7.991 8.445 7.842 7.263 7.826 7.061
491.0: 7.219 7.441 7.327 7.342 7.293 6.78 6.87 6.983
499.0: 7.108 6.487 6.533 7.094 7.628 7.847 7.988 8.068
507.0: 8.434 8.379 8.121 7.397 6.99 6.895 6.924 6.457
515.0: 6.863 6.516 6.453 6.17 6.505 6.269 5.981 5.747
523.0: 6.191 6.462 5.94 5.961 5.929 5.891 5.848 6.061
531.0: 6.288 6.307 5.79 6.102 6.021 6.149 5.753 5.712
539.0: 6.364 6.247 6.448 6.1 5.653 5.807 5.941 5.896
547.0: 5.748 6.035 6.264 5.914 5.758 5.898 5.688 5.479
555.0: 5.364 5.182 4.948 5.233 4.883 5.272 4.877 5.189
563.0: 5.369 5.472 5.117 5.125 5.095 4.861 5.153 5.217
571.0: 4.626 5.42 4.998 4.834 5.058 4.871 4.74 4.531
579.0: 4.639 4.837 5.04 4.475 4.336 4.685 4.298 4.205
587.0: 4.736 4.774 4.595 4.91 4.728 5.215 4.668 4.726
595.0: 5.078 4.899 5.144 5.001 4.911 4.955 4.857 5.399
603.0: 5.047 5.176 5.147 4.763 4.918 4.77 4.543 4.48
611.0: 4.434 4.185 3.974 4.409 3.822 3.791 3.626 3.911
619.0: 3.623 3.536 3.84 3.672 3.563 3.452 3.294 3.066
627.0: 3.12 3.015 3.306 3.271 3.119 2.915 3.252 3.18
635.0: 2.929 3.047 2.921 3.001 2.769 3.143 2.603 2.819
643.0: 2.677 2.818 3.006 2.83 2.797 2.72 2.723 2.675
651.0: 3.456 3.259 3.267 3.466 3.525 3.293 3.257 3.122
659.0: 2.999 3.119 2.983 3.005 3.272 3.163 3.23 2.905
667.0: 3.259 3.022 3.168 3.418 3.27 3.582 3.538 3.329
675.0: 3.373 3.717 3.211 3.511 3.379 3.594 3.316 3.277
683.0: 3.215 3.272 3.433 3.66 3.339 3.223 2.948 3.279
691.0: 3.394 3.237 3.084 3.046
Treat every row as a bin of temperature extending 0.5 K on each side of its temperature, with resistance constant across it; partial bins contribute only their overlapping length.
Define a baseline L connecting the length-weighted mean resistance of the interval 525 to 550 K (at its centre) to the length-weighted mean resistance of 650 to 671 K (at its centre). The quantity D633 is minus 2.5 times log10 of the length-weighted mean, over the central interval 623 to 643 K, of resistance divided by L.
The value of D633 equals 0.24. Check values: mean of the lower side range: 6.01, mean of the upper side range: 3.2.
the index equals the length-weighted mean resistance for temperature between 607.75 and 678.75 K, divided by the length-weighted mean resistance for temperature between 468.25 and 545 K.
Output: 0.47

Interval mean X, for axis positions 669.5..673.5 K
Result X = 3.45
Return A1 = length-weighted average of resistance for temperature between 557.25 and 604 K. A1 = 4.92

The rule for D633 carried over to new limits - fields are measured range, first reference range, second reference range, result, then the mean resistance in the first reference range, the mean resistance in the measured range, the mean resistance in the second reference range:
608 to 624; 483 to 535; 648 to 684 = 0.12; 6.94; 3.97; 3.25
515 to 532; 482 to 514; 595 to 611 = 0.12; 7.49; 6.16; 4.92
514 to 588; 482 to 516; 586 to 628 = 0.08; 7.44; 5.55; 4.39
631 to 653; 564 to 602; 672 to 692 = 0.33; 4.86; 2.94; 3.37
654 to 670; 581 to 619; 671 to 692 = 0.16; 4.63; 3.17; 3.37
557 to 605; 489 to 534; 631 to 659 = -0.02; 6.82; 4.92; 3.02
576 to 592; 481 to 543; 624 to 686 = 0.08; 6.87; 4.66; 3.16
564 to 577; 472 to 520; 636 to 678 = 0.10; 7.55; 5.04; 3.12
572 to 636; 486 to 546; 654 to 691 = 0.12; 6.7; 4.31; 3.29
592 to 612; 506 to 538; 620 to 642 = -0.20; 6.49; 4.88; 3.17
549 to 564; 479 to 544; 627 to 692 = 0.07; 6.91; 5.39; 3.17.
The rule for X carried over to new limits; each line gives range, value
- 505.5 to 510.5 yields 8.08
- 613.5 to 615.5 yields 4.12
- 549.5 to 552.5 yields 5.86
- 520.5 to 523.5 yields 5.97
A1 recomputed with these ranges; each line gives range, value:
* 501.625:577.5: 6.02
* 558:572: 5.11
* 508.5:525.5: 6.58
